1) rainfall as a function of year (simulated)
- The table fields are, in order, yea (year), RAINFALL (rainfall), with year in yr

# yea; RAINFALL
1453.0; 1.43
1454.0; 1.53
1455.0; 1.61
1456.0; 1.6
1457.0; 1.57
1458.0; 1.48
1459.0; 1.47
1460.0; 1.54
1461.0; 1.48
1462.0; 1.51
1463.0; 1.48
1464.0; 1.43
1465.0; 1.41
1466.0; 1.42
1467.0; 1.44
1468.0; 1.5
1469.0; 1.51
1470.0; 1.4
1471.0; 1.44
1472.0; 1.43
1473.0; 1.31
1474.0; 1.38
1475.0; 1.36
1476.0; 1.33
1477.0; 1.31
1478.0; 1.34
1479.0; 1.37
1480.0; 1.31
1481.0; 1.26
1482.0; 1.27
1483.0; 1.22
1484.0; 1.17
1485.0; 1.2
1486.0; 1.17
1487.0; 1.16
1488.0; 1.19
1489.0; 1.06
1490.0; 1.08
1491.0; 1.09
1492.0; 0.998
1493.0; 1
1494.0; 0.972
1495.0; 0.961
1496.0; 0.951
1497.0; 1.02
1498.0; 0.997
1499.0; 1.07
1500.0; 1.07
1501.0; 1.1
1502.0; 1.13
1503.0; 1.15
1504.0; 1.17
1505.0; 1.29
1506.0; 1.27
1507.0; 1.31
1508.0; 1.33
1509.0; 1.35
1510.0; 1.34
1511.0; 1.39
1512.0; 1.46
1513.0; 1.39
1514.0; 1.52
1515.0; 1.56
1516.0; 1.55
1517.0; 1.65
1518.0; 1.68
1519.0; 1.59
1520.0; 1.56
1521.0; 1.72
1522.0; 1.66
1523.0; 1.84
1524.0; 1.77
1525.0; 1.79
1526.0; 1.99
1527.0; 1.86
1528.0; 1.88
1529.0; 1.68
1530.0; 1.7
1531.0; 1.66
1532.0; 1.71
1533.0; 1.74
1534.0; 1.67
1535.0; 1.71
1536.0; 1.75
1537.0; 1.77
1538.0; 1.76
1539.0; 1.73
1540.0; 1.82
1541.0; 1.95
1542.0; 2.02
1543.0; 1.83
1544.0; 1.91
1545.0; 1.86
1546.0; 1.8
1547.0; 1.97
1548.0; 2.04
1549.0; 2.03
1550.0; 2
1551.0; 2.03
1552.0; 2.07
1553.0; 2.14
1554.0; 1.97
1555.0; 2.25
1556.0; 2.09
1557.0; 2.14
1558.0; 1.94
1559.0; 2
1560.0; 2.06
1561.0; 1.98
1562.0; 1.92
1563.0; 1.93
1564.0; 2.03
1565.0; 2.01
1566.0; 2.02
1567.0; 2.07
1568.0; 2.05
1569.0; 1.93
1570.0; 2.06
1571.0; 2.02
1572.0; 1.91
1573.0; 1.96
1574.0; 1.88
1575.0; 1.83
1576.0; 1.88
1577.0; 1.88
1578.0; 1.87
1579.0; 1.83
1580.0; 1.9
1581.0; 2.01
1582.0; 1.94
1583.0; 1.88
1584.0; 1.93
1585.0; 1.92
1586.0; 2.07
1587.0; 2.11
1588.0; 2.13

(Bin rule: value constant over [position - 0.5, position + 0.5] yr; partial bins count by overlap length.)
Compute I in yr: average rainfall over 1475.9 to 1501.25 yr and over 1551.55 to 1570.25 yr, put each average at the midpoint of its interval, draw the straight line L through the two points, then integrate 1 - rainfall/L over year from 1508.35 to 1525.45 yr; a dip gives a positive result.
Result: -0.9 yr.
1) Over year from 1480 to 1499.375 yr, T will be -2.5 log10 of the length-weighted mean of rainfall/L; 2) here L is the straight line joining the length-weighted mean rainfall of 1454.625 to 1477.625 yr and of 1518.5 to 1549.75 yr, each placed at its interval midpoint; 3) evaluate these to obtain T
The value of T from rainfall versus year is 0.38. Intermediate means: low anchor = 1.45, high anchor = 1.8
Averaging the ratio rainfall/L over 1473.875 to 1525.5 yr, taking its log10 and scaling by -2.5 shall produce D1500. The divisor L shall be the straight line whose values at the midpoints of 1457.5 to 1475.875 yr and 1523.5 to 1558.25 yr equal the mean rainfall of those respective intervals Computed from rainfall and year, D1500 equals 0.25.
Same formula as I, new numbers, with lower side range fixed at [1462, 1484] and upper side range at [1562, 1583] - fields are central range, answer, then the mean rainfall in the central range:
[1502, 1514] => 2.00 yr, 1.31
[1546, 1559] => -1.49 yr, 2.04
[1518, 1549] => -1.24 yr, 1.79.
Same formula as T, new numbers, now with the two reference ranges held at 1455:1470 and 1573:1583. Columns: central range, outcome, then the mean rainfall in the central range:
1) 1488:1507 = 0.43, 1.09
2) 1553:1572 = -0.11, 2.03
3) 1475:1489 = 0.24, 1.25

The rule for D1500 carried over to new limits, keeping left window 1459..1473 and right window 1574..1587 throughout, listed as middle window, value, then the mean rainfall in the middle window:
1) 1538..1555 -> -0.099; 1.95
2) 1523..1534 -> -0.043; 1.78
